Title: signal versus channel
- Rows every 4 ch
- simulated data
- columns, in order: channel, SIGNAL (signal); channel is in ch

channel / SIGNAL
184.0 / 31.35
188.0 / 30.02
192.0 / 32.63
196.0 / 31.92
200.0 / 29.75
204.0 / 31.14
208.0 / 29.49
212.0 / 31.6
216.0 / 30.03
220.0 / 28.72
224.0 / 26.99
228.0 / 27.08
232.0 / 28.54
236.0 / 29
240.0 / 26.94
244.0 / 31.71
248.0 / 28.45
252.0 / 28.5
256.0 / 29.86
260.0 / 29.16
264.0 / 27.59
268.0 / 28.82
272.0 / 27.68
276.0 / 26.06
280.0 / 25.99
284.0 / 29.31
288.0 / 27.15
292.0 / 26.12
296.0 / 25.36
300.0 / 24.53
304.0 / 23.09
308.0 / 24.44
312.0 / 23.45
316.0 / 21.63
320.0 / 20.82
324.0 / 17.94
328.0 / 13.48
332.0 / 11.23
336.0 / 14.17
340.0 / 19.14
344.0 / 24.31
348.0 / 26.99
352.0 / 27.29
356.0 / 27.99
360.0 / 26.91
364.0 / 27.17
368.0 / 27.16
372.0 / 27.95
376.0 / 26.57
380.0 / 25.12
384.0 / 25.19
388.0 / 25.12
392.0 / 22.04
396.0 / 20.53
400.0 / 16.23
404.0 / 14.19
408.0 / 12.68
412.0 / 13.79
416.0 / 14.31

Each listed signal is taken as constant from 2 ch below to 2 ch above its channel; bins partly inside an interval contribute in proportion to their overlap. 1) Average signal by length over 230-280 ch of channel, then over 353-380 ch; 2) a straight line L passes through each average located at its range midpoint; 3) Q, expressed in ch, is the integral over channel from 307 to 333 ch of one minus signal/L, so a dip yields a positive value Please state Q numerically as 8.1 ch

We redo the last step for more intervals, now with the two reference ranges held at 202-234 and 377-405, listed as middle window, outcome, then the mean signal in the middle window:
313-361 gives 6.0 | 20.9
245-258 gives -0.7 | 29.1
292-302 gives 0.2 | 25.2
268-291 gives -0.7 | 27.3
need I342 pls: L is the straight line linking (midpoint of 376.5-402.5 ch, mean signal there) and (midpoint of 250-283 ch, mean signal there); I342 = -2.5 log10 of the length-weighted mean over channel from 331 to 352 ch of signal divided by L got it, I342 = 0.20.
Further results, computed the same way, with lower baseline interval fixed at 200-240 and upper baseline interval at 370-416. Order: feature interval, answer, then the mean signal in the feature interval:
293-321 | 0.059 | 23.5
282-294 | -0.072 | 27.5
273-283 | -0.012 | 26.5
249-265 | -0.060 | 28.8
